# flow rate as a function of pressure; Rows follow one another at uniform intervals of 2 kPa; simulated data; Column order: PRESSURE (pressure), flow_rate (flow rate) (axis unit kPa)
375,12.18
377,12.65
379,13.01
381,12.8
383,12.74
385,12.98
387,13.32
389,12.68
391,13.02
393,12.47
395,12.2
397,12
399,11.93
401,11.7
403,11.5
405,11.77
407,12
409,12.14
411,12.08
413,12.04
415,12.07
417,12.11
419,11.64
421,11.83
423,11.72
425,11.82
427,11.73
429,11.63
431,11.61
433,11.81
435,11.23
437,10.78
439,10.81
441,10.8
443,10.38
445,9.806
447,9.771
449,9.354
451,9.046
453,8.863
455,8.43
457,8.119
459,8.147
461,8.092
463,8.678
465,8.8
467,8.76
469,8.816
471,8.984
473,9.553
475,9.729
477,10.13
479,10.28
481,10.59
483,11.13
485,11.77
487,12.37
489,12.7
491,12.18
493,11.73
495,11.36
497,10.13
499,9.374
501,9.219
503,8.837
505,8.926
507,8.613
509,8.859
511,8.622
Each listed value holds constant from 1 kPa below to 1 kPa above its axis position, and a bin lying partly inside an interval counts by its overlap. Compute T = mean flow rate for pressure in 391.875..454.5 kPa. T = 11.3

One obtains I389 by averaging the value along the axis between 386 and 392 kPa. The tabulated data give 13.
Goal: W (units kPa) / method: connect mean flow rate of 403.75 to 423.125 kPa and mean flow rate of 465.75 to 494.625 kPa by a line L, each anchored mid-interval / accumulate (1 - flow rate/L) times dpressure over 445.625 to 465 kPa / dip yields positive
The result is 4.13 kPa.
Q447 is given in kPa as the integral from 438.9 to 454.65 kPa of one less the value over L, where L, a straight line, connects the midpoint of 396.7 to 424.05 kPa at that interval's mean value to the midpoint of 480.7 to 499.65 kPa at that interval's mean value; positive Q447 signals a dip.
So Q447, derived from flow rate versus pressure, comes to 2.6 kPa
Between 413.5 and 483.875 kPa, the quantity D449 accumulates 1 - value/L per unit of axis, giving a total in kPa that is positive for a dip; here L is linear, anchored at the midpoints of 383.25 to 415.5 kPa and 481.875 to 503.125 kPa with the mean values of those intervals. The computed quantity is 8.7 kPa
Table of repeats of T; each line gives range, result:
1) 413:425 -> 11.9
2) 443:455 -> 9.37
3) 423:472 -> 9.88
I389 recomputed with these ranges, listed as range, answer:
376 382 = 12.8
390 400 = 12.3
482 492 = 12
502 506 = 8.88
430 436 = 11.6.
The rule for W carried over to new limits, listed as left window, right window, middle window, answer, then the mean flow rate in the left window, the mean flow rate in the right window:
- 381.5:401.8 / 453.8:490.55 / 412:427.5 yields -0.43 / 12.5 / 9.76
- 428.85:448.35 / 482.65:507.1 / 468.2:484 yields 1.21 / 10.8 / 10.7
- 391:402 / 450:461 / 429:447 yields -2.45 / 12.1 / 8.48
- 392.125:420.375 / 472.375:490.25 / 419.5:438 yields 0.15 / 12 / 11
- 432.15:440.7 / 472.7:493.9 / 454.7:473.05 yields 4.18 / 11.1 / 11.2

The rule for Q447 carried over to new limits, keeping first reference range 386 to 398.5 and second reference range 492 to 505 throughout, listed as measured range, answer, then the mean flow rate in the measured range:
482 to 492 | -1.7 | 12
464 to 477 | 1.8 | 9.19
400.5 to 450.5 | 1.9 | 11.3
